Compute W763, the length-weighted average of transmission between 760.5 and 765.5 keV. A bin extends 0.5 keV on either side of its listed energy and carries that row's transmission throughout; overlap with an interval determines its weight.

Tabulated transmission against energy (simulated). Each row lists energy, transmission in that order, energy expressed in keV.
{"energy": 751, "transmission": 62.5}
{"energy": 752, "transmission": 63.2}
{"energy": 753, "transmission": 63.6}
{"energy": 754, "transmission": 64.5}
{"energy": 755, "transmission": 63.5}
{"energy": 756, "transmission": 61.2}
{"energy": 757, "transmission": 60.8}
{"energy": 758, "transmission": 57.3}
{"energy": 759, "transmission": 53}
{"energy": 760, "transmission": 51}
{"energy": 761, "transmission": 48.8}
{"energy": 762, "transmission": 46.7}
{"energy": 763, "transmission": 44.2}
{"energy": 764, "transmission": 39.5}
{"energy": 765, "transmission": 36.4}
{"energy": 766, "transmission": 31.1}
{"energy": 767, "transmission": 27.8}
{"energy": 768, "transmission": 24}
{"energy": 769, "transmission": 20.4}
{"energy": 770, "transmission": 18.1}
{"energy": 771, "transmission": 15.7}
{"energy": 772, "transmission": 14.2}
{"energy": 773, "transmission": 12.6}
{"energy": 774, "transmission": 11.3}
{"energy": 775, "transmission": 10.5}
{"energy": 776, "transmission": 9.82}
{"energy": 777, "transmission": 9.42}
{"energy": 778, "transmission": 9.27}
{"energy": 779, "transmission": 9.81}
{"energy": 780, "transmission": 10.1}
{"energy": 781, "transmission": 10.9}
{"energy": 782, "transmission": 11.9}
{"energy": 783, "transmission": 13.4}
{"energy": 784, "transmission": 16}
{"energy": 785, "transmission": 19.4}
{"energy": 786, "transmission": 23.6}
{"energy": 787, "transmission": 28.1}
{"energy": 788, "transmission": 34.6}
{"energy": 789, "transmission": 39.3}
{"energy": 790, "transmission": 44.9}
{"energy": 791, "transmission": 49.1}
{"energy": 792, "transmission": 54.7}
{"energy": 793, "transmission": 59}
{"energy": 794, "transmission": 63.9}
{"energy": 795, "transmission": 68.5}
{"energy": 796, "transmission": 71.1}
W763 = 43.1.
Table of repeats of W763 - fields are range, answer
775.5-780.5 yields 9.68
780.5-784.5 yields 13.1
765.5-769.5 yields 25.8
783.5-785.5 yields 17.7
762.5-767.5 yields 35.8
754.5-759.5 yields 59.2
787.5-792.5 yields 44.5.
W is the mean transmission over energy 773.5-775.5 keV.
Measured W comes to 10.9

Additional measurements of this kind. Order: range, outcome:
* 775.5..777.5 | 9.62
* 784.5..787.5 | 23.7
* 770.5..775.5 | 12.9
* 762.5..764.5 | 41.9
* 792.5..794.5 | 61.5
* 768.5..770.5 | 19.2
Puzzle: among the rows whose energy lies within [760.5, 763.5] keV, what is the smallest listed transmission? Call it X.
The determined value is 44.2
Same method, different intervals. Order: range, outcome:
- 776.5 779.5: 9.27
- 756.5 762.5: 46.7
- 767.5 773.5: 12.6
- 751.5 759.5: 53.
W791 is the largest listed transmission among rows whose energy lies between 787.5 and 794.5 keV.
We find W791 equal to 63.9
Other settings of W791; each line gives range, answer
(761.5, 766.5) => 46.7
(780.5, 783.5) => 13.4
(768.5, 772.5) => 20.4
